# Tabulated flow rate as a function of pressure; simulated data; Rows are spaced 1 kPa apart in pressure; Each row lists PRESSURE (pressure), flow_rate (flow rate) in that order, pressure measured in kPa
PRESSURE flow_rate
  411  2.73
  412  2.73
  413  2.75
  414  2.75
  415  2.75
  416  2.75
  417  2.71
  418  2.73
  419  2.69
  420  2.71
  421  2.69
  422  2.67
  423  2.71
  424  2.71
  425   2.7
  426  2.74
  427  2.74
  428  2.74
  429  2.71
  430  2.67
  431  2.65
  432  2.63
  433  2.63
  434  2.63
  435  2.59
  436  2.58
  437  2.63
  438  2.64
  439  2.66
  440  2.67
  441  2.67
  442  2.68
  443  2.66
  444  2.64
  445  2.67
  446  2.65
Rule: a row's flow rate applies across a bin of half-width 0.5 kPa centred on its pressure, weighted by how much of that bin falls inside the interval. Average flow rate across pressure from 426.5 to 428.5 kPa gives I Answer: 2.74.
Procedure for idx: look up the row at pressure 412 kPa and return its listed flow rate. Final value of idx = 2.73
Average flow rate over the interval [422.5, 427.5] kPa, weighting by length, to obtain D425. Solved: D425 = 2.72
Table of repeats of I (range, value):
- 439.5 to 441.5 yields 2.67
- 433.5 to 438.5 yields 2.61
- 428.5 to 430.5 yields 2.69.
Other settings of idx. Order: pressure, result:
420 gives 2.71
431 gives 2.65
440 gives 2.67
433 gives 2.63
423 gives 2.71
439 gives 2.66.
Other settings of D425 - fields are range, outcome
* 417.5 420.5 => 2.71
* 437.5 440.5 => 2.66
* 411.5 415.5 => 2.75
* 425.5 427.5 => 2.74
